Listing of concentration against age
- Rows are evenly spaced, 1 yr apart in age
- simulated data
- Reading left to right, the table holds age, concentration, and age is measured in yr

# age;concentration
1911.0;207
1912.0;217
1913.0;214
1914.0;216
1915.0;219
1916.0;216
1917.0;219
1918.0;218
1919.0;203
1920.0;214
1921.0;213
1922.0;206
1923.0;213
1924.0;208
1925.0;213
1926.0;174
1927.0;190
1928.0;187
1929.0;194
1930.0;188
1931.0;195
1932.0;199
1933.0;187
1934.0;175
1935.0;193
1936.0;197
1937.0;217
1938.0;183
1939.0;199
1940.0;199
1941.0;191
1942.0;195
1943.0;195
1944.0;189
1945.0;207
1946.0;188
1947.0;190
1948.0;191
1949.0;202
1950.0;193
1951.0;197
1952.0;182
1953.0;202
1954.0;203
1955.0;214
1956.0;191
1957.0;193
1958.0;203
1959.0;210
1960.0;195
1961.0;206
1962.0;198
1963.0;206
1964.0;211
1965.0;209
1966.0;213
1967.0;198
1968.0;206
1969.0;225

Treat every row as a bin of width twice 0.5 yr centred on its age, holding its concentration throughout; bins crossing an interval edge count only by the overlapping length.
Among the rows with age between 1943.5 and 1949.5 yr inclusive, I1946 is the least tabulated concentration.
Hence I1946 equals 188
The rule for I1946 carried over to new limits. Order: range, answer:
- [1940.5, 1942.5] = 191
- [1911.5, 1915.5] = 214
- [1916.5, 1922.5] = 203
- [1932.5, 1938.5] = 175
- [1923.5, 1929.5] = 174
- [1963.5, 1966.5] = 209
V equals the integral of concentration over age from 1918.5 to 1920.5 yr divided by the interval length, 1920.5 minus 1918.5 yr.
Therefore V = 208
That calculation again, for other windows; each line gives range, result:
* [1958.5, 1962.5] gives 202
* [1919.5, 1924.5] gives 211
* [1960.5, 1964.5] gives 205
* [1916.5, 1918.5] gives 218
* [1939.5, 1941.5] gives 195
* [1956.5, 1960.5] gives 200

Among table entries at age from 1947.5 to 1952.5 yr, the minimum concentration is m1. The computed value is 182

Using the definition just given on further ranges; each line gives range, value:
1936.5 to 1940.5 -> 183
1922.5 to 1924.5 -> 208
